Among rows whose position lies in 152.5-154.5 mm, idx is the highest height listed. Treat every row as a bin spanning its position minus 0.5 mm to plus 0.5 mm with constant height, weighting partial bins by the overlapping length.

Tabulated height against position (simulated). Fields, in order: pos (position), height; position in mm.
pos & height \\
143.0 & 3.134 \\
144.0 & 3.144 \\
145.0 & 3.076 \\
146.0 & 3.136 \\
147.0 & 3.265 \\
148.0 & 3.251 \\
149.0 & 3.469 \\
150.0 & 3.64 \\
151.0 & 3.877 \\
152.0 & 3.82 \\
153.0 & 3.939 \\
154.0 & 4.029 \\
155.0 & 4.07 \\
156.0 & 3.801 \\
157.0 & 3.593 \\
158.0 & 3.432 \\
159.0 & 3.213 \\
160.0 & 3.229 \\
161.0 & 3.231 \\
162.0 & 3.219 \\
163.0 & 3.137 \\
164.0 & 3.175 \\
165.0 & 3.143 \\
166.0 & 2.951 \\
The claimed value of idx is 4.029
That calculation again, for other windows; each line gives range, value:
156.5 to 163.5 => 3.593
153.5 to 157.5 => 4.07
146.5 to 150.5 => 3.64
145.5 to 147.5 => 3.265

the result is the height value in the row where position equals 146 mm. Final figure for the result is 3.136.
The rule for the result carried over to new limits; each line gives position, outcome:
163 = 3.137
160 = 3.229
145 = 3.076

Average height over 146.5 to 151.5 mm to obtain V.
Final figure 3.5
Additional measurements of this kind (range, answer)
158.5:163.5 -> 3.21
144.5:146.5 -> 3.11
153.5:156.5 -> 3.97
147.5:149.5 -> 3.36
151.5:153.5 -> 3.88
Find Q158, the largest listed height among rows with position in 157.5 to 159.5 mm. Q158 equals 3.432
